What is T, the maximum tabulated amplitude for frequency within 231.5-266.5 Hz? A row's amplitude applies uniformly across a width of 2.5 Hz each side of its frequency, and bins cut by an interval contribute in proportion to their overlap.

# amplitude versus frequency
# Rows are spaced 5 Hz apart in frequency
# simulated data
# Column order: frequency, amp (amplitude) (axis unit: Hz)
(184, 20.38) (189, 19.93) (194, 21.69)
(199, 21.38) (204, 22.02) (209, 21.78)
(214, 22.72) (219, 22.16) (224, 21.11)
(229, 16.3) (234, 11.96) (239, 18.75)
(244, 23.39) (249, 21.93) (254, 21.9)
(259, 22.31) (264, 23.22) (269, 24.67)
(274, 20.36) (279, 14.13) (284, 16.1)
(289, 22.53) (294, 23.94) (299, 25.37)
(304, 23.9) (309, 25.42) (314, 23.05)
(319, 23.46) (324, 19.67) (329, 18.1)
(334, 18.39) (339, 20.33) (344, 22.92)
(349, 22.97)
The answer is 23.39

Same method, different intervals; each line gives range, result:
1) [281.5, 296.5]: 23.94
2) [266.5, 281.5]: 24.67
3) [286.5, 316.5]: 25.42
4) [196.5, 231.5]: 22.72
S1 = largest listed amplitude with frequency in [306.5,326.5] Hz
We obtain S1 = 25.42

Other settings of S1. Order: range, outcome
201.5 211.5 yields 22.02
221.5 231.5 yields 21.11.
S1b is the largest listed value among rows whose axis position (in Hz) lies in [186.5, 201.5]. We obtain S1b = 21.69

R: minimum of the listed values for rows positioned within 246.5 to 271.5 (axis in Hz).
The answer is 21.9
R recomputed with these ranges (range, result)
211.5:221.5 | 22.16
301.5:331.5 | 18.1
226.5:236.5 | 11.96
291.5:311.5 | 23.9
